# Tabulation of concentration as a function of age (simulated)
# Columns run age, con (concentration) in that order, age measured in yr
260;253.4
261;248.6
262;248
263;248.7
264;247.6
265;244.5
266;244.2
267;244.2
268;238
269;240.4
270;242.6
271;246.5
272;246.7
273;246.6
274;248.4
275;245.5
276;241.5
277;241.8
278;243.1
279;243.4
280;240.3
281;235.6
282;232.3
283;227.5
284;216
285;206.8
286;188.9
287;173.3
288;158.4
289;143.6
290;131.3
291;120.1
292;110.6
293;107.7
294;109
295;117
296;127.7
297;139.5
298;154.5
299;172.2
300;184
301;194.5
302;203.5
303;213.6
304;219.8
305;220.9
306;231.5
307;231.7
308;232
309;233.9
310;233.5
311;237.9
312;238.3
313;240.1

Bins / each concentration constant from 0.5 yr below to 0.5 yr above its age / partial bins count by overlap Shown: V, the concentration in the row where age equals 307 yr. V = 231.7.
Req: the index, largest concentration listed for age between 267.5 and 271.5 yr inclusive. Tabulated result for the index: 246.5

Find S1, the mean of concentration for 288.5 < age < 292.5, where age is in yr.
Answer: 126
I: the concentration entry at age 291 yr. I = 120.1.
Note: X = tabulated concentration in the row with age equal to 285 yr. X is 206.8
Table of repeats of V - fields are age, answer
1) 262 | 248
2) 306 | 231.5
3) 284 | 216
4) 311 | 237.9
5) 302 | 203.5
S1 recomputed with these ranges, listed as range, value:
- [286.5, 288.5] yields 166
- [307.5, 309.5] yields 233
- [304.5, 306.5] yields 226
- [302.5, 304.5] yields 217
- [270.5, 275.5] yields 247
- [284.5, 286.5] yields 198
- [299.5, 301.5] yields 189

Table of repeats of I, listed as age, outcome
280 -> 240.3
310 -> 233.5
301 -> 194.5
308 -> 232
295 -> 117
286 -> 188.9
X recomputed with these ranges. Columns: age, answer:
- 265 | 244.5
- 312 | 238.3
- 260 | 253.4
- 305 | 220.9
